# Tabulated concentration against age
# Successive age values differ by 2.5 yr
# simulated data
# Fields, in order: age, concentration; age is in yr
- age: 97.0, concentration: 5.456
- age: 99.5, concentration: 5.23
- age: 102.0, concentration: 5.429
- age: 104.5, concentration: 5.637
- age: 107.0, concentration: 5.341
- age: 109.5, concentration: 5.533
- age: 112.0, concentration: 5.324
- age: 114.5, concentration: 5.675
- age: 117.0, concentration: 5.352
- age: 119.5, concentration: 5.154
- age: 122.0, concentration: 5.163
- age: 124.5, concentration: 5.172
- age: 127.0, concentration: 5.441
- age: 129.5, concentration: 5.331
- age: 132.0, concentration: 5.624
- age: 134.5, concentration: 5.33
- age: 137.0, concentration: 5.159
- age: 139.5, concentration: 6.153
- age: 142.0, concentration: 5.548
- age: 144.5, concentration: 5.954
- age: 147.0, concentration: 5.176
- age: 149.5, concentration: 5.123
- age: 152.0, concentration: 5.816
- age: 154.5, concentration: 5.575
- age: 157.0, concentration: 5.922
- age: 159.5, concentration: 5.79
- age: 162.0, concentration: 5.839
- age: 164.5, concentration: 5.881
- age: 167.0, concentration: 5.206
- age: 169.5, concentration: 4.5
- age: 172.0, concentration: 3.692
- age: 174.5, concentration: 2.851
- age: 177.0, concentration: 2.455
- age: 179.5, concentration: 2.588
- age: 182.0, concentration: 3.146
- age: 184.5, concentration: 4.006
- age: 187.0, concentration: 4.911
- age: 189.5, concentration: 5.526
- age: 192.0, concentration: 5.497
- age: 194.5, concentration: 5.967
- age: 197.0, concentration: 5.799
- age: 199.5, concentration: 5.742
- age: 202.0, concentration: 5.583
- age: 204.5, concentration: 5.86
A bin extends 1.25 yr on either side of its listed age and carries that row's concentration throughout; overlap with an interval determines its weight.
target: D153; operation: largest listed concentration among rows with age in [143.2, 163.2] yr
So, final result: 5.954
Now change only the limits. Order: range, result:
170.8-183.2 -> 3.692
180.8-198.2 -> 5.967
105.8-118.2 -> 5.675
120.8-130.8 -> 5.441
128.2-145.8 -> 6.153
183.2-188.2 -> 4.911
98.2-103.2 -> 5.429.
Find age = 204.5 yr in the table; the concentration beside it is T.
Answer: 5.86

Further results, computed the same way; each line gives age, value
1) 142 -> 5.548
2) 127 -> 5.441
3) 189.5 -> 5.526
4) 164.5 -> 5.881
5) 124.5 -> 5.172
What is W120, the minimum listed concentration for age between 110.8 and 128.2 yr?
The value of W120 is 5.154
